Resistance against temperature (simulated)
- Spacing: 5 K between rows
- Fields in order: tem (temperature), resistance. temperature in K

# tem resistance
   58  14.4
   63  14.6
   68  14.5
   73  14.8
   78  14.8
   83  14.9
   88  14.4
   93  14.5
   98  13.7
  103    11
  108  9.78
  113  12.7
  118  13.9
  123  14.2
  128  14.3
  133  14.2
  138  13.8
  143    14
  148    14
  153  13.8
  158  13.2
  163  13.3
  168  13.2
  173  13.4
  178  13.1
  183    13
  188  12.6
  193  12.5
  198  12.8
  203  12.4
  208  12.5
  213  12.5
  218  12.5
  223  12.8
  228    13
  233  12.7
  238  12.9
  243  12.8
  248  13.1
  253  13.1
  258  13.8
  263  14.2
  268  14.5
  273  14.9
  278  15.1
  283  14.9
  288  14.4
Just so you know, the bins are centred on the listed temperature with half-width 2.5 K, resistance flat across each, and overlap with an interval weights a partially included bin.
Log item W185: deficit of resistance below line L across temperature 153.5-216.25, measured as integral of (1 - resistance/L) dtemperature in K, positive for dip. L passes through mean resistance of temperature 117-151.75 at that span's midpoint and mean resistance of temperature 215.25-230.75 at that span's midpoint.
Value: 2.0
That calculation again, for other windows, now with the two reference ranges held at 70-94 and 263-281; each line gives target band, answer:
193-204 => 1.58 K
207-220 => 1.97 K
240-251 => 1.33 K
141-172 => 2.41 K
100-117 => 3.72 K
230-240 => 1.31 K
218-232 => 1.83 K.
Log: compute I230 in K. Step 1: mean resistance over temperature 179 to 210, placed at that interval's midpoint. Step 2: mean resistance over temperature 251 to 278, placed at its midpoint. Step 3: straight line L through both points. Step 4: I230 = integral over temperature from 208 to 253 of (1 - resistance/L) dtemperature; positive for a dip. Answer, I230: 2.2 K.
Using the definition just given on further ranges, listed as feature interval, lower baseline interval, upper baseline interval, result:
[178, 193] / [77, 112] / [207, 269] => 0.38 K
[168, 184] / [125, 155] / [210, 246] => 0.37 K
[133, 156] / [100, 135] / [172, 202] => -1.90 K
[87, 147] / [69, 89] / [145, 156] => 3.80 K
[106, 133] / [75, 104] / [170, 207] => 1.02 K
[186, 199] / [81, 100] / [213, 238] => 0.52 K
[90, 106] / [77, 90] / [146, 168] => 1.63 K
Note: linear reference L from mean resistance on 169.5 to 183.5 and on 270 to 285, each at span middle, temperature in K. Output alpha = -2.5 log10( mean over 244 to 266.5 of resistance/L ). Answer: 0.08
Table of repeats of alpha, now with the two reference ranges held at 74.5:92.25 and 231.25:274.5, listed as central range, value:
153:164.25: 0.064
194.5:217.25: 0.108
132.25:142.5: 0.027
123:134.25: 0.010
